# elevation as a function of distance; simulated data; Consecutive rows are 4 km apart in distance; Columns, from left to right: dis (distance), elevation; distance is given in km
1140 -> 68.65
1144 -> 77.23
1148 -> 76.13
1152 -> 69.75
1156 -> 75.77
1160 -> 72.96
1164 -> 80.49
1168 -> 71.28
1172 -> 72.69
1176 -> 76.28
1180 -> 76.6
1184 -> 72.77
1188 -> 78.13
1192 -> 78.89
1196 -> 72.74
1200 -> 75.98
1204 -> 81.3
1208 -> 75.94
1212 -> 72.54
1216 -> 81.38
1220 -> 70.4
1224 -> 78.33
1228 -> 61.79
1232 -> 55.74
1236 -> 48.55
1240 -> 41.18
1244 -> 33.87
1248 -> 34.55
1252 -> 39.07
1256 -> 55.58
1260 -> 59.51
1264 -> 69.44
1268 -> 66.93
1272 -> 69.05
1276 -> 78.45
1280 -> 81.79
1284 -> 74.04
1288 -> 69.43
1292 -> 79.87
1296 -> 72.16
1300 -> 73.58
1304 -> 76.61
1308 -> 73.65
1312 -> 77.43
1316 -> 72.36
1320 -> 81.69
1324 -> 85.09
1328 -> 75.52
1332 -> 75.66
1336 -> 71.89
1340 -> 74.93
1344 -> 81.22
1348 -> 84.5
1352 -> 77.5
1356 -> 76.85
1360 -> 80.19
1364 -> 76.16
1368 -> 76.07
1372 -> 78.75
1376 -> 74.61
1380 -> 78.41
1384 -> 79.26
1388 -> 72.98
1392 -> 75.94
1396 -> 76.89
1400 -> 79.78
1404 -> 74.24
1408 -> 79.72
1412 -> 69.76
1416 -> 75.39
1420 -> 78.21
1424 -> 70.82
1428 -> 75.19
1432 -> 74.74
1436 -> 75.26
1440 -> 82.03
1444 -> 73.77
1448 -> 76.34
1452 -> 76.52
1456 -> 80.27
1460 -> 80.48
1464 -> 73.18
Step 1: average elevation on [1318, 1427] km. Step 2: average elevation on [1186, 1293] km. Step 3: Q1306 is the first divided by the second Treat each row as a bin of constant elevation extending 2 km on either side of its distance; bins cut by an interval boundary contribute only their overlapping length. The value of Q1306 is 1.2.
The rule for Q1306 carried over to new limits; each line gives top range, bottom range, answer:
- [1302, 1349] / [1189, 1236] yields 1.07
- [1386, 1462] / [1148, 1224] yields 1.01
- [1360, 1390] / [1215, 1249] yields 1.37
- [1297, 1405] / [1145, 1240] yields 1.07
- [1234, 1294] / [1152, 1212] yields 0.80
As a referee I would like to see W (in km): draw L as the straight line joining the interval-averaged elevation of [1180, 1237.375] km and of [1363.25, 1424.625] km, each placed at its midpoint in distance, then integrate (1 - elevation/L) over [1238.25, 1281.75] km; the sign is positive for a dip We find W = 9.6 km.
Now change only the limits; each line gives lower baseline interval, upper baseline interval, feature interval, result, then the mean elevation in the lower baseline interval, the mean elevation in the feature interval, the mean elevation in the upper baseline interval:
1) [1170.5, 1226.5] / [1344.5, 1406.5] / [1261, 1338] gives 2.09 km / 75.9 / 74.8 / 77.6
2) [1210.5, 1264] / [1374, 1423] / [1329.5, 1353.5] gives -2.87 km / 56.7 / 77.6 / 76.2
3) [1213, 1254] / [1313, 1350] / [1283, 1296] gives -1.14 km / 54.9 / 74.1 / 78.1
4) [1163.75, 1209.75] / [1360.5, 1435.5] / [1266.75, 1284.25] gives 0.37 km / 75.9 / 74.4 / 76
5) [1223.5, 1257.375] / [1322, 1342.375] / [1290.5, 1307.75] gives -2.27 km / 48.5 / 75.2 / 76.7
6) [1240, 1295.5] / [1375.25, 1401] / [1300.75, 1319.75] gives -2.36 km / 61.9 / 75.5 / 76.8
